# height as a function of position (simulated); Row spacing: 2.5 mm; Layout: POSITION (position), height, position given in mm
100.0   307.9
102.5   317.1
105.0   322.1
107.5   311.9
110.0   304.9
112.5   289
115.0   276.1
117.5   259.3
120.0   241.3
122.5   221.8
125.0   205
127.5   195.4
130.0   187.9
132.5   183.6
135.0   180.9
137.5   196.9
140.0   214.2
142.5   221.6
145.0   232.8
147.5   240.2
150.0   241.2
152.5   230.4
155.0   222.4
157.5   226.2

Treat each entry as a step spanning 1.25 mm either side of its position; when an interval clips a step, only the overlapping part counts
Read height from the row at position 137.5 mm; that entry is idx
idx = 196.9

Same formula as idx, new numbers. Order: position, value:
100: 307.9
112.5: 289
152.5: 230.4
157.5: 226.2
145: 232.8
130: 187.9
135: 180.9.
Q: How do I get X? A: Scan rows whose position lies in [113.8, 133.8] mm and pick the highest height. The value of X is 276.1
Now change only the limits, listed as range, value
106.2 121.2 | 311.9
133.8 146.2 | 232.8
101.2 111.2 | 322.1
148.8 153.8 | 241.2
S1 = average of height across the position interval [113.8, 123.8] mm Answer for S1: 249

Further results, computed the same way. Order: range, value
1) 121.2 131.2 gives 203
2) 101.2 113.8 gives 309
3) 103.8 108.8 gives 317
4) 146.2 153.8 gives 237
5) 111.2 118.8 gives 275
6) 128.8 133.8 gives 186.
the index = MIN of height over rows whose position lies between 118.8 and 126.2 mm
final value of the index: 205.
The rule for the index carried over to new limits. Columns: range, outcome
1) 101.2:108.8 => 311.9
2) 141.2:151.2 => 221.6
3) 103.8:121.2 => 241.3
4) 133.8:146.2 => 180.9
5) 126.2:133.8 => 183.6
